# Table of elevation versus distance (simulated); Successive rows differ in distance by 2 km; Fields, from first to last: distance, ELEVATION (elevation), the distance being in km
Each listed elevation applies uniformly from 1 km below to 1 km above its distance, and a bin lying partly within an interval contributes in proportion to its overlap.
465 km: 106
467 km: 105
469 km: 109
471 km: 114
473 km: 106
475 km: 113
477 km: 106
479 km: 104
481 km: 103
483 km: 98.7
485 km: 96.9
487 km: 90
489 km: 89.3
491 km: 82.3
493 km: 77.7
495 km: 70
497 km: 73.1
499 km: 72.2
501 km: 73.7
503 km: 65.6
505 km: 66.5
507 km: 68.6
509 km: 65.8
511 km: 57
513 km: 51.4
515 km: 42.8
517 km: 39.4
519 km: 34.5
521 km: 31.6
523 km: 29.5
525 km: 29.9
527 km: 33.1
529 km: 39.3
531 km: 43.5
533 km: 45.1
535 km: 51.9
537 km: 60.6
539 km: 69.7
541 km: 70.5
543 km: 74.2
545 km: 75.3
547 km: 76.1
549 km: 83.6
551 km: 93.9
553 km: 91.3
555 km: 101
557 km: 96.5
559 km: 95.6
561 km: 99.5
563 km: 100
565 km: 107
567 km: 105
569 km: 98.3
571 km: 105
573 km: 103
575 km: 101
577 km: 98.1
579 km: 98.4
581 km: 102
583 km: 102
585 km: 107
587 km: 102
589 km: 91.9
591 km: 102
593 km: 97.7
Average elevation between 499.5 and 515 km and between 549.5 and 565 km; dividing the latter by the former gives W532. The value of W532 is 1.54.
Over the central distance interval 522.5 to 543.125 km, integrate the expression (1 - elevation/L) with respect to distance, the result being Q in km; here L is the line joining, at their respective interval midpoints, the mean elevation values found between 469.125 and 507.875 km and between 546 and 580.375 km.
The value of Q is 9.8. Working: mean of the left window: 88.5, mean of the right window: 97.3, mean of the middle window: 49.2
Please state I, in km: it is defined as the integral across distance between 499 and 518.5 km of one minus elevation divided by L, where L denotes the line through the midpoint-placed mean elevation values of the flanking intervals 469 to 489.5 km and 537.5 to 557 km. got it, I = 7.3 km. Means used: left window 103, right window 81.9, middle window 59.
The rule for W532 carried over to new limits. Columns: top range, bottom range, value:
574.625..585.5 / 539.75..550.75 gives 1.31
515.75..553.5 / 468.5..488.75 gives 0.54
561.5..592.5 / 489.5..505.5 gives 1.38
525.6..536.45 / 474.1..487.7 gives 0.42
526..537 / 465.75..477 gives 0.41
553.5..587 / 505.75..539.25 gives 2.18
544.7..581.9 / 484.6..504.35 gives 1.24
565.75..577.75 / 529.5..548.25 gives 1.63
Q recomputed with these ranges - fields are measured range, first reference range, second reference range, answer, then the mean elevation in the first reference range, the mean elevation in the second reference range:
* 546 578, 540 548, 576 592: -4.23 km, 74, 100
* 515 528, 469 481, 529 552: 7.43 km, 108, 66.4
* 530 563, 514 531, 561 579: -3.67 km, 35.5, 102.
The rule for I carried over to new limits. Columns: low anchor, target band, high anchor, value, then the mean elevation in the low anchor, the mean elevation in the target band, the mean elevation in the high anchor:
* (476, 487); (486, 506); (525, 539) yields 2.1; 101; 76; 46.2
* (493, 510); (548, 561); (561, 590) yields -0.2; 69.9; 94.1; 101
